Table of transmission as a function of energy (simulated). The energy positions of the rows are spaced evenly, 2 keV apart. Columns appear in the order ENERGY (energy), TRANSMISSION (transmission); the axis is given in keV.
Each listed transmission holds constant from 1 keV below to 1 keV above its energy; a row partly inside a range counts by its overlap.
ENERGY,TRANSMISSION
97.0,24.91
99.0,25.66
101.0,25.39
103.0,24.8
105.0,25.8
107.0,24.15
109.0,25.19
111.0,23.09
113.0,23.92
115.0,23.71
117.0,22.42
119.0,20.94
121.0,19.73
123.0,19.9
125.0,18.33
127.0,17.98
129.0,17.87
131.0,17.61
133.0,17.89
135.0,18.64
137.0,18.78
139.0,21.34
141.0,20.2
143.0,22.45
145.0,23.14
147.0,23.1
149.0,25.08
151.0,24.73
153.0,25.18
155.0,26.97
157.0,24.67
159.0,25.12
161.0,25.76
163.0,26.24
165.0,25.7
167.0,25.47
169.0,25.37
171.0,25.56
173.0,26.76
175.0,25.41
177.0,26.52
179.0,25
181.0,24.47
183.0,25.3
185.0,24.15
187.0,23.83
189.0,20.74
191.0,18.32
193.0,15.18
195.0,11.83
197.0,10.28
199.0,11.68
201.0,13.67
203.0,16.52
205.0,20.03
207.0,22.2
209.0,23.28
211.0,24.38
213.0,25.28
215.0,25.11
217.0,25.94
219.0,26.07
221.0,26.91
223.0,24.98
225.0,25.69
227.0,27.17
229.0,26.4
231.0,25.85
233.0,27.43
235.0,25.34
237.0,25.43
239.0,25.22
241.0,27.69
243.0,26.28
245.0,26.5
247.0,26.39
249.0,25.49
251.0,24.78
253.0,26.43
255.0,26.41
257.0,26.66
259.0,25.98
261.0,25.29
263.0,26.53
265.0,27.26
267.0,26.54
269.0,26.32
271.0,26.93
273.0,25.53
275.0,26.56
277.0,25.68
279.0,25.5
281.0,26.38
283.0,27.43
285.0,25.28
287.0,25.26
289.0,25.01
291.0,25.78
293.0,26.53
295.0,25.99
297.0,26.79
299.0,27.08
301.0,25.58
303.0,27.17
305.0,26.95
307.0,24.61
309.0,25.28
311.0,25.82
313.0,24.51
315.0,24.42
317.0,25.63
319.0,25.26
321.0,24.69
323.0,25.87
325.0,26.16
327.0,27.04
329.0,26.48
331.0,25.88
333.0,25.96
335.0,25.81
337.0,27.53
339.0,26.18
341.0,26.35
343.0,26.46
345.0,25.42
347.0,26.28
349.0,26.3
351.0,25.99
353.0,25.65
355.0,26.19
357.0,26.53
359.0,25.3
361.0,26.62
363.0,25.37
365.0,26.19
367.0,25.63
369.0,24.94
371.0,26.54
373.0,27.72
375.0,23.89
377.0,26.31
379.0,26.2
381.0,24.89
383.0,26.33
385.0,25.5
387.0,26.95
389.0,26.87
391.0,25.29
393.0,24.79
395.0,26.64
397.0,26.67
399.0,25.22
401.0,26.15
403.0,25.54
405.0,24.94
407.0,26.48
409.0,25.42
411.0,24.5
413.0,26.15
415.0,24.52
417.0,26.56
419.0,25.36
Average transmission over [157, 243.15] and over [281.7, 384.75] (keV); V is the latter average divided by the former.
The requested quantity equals 1.11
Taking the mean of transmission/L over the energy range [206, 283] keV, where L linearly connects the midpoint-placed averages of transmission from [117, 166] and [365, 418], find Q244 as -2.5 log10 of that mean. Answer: -0.10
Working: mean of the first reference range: 22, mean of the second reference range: 25.8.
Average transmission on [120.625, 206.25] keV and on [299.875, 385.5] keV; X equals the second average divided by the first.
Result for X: 1.2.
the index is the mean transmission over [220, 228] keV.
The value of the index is 26.2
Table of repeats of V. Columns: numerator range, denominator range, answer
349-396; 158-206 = 1.20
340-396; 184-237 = 1.18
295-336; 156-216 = 1.17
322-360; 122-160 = 1.22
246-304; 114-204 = 1.21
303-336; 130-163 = 1.13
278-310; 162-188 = 1.03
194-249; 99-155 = 1.05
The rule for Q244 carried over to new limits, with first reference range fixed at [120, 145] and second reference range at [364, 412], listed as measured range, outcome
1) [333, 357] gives -0.06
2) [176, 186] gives -0.21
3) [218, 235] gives -0.20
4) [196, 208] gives 0.32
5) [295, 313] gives -0.10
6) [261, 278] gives -0.16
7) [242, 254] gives -0.17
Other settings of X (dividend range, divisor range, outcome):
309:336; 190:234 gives 1.19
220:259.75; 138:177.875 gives 1.06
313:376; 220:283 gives 0.99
